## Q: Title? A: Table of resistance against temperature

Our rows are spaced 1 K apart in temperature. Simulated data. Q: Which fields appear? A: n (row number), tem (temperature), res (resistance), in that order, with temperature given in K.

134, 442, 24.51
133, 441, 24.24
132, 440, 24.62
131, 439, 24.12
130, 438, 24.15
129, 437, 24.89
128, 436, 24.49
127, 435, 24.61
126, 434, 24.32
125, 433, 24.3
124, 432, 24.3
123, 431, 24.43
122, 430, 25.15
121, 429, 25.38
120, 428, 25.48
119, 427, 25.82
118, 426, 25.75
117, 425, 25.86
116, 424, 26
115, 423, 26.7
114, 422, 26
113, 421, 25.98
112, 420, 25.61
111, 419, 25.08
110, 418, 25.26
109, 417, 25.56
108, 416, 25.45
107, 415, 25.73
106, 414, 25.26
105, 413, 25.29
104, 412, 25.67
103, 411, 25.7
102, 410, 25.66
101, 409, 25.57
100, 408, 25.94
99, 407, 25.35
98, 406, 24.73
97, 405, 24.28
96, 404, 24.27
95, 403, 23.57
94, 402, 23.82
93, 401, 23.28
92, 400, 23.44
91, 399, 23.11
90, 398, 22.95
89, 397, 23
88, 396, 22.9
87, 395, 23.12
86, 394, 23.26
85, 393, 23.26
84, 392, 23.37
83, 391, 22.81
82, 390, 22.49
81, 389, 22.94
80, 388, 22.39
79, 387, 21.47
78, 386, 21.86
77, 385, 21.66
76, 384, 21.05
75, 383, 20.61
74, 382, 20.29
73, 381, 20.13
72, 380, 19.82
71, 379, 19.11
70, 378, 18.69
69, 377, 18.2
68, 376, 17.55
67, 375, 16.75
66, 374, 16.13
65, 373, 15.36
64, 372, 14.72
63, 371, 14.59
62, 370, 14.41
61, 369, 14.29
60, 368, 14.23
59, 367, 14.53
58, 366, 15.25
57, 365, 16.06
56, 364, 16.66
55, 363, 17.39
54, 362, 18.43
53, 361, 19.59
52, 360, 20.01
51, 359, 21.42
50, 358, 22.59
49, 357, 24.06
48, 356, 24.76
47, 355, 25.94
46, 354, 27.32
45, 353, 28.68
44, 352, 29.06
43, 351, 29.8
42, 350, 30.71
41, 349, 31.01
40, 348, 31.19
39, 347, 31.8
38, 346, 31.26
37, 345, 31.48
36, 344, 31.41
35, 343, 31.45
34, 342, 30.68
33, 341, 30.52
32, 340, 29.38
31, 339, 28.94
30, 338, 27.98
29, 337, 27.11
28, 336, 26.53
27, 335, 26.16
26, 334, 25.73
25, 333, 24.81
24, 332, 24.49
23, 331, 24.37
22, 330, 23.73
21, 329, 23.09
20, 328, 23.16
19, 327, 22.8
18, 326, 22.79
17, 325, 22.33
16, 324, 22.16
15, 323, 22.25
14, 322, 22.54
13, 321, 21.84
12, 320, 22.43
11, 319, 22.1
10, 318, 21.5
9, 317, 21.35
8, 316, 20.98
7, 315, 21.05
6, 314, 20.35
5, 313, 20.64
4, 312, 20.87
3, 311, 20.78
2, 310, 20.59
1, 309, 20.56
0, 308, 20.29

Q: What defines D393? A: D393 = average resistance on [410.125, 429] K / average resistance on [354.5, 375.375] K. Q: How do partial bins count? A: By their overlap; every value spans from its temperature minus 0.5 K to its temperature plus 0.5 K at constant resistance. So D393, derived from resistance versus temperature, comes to 1.43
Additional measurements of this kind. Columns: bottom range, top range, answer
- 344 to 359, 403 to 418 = 0.89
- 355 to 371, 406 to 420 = 1.39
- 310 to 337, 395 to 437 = 1.09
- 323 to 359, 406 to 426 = 0.95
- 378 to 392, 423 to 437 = 1.18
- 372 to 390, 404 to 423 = 1.30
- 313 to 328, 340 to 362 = 1.26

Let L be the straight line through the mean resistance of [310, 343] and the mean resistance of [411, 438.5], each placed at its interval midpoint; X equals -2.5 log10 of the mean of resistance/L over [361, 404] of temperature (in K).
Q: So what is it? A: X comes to 0.24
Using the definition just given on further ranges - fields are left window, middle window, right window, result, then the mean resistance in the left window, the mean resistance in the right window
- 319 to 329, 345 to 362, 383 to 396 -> -0.19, 22.5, 22.4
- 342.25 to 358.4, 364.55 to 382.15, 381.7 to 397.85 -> 0.44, 29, 22.3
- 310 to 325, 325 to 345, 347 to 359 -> -0.09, 21.5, 27.6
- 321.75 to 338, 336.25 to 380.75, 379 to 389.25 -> -0.01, 24.1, 21.1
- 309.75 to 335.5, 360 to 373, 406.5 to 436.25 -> 0.43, 22.5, 25.4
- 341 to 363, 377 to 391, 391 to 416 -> 0.21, 27.1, 24.3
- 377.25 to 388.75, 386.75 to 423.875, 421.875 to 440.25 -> -0.08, 20.6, 25.1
